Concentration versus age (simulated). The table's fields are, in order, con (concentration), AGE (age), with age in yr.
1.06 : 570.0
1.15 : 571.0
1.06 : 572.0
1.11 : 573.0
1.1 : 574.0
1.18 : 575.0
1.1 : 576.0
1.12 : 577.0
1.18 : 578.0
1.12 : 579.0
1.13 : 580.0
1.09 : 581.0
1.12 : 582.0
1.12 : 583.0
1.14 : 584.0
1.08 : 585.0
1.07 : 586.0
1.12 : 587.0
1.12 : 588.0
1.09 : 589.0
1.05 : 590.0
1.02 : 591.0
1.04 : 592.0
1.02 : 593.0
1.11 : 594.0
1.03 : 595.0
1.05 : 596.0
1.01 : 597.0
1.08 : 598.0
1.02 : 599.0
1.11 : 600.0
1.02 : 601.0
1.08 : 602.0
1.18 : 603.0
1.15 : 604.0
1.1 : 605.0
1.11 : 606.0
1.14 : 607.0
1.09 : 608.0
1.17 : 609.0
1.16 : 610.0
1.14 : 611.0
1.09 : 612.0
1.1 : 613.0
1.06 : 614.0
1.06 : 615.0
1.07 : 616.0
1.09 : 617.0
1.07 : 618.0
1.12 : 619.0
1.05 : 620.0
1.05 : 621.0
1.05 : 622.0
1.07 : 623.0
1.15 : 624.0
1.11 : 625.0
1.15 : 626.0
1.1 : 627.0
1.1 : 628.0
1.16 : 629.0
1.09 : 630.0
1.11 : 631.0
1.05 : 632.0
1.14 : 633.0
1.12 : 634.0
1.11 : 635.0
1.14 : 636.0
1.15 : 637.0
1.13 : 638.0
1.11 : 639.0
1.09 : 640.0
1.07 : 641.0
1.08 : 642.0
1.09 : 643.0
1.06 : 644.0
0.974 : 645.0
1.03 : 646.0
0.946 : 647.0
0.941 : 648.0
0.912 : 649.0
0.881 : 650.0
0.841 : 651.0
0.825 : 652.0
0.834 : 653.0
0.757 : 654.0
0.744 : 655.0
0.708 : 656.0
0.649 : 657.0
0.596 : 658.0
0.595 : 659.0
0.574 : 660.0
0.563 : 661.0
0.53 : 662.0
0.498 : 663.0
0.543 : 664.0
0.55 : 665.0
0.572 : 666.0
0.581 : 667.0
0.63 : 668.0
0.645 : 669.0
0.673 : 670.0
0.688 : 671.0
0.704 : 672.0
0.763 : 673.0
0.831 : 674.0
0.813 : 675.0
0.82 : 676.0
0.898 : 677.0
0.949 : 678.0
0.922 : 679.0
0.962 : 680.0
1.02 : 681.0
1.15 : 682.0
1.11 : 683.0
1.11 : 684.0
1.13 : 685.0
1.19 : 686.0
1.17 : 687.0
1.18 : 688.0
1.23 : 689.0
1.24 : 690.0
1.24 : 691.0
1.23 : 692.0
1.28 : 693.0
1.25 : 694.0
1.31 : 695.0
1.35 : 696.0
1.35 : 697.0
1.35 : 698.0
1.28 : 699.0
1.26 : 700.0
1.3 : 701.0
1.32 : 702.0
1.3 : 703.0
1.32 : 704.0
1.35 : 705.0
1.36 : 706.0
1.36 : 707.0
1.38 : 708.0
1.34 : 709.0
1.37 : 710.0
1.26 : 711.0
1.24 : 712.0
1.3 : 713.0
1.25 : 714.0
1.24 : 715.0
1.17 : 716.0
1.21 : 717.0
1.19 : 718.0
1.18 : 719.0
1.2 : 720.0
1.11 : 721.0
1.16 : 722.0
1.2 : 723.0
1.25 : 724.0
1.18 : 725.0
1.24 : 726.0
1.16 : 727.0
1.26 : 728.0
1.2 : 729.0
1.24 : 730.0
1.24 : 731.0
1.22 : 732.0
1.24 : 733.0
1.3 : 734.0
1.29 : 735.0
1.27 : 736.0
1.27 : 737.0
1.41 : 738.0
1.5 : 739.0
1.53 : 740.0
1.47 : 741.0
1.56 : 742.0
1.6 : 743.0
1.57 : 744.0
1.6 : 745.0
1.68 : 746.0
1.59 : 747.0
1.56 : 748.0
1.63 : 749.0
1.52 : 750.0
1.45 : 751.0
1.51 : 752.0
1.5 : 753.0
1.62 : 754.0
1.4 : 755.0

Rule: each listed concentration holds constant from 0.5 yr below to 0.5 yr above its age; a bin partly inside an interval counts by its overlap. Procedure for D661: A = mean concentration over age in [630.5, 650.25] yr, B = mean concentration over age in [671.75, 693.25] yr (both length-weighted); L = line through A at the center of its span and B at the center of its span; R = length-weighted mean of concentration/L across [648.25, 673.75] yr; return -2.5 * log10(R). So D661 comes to 0.48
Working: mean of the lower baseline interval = 1.06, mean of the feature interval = 0.678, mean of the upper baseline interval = 1.04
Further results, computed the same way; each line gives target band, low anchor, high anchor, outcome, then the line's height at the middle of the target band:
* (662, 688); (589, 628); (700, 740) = 0.389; 1.2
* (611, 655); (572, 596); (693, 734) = 0.109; 1.16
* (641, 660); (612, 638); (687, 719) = 0.325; 1.16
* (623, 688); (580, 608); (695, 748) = 0.294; 1.2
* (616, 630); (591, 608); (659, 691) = -0.094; 1.01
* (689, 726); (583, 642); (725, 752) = 0.050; 1.33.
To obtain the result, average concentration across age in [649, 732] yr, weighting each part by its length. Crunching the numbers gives 1.04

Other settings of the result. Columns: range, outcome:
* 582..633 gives 1.09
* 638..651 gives 1.01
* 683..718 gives 1.27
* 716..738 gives 1.22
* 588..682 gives 0.96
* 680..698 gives 1.21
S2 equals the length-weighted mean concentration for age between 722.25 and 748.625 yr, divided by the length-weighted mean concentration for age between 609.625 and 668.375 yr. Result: 1.45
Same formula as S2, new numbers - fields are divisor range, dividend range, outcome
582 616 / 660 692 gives 0.80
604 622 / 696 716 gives 1.19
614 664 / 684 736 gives 1.30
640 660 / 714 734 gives 1.39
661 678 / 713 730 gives 1.78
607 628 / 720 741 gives 1.15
